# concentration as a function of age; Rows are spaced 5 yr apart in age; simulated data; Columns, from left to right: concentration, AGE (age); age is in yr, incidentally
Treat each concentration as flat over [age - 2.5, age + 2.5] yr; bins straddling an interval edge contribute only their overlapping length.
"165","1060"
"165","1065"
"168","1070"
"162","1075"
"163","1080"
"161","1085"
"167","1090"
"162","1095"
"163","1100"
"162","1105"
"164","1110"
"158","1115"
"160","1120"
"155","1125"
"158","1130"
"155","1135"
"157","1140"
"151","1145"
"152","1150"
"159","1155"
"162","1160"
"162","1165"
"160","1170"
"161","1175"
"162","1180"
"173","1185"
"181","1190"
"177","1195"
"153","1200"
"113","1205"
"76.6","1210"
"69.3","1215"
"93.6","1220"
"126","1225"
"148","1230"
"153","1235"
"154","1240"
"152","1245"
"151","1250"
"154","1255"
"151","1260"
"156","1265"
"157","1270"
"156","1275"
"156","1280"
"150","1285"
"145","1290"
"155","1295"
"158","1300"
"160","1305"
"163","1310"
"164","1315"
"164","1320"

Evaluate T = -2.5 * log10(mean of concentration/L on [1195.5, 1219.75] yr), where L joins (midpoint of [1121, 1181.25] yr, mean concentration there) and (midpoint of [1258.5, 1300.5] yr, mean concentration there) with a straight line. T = 0.40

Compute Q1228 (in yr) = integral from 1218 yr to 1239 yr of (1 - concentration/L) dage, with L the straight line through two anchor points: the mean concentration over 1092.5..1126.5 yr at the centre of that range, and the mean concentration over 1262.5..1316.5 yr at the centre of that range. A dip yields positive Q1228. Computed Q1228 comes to 3.3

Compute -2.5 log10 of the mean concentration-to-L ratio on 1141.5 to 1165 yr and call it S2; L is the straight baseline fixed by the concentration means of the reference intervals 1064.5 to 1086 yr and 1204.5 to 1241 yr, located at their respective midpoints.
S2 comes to -0.14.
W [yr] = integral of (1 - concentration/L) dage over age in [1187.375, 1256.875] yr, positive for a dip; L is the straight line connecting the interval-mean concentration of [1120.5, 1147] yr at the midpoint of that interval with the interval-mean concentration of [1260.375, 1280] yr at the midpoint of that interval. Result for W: 8.9 yr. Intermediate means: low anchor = 156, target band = 136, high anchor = 156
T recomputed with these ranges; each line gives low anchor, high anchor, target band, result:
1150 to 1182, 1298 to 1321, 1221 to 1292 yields 0.08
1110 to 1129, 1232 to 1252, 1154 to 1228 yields 0.10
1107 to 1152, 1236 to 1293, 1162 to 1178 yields -0.04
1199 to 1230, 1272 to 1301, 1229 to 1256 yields -0.22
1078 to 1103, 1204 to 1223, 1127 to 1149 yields -0.16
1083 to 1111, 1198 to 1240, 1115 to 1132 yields -0.03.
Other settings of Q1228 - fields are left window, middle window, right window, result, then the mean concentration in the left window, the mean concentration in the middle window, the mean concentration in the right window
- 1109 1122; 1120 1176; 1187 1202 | 2.46 yr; 160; 157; 171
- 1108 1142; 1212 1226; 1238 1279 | 5.66 yr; 158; 92.4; 154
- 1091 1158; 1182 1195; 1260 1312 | -1.59 yr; 158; 176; 155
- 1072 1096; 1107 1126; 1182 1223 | -0.69 yr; 163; 160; 130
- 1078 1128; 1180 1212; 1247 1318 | 2.11 yr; 161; 148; 155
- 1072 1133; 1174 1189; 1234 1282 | -0.93 yr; 161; 167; 154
